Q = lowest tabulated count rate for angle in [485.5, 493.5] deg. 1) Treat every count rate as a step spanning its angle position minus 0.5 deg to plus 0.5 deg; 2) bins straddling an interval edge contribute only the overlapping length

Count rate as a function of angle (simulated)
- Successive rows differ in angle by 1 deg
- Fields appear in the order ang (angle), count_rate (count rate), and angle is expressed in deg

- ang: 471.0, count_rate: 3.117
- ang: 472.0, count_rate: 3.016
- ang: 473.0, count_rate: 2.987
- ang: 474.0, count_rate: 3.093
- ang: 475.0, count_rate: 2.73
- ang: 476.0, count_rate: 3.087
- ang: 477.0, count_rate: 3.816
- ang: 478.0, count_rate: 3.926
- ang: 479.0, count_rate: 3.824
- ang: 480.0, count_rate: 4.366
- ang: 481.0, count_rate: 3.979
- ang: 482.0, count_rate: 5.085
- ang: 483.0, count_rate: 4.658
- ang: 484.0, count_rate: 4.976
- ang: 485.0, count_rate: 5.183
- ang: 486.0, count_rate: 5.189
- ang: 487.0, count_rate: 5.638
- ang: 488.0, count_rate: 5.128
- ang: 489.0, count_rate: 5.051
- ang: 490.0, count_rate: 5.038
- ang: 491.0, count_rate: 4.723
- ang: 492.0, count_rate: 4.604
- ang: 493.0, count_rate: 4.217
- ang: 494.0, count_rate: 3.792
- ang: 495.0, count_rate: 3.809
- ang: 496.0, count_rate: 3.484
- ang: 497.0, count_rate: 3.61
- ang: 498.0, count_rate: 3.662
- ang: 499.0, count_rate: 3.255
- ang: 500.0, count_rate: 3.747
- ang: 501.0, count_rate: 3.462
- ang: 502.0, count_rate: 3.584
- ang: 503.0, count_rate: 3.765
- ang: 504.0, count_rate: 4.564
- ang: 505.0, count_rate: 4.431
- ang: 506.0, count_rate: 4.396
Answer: 4.217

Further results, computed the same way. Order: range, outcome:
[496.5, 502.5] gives 3.255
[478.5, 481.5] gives 3.824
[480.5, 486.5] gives 3.979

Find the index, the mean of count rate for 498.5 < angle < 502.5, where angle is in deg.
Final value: 3.51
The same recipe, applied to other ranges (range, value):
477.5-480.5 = 4.04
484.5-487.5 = 5.34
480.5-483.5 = 4.57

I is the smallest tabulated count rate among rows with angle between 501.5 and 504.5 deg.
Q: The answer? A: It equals 3.584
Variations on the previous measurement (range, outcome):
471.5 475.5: 2.73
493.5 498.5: 3.484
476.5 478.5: 3.816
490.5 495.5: 3.792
